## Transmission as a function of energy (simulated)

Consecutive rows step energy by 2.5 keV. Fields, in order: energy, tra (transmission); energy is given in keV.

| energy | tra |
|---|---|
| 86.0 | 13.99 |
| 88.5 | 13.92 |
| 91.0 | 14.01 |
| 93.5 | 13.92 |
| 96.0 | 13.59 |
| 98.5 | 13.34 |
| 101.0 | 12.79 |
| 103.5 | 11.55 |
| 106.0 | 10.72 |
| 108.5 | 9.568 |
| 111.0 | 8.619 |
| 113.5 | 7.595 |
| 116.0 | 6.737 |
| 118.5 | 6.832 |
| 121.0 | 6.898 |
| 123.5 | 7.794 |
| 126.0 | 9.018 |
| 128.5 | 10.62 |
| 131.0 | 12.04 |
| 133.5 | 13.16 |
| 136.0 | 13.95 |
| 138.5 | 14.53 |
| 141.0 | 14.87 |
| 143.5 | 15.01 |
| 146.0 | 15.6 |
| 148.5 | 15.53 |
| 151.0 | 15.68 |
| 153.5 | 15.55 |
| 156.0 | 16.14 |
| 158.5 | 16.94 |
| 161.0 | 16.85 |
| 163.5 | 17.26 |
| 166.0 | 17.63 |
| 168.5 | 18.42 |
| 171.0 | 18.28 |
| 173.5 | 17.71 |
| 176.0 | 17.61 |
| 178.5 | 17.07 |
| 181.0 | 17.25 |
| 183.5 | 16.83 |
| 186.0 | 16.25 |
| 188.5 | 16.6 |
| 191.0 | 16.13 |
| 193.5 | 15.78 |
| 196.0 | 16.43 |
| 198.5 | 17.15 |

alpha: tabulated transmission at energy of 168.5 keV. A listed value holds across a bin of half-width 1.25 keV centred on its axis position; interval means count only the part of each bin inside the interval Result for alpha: 18.42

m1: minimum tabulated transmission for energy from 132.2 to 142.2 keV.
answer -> 13.16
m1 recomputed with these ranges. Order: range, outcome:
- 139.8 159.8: 14.87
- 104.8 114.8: 7.595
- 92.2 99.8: 13.34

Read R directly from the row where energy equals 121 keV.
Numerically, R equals 6.898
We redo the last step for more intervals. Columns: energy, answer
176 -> 17.61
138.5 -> 14.53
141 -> 14.87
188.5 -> 16.6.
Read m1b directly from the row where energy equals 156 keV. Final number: 16.14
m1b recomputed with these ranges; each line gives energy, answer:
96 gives 13.59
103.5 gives 11.55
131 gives 12.04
